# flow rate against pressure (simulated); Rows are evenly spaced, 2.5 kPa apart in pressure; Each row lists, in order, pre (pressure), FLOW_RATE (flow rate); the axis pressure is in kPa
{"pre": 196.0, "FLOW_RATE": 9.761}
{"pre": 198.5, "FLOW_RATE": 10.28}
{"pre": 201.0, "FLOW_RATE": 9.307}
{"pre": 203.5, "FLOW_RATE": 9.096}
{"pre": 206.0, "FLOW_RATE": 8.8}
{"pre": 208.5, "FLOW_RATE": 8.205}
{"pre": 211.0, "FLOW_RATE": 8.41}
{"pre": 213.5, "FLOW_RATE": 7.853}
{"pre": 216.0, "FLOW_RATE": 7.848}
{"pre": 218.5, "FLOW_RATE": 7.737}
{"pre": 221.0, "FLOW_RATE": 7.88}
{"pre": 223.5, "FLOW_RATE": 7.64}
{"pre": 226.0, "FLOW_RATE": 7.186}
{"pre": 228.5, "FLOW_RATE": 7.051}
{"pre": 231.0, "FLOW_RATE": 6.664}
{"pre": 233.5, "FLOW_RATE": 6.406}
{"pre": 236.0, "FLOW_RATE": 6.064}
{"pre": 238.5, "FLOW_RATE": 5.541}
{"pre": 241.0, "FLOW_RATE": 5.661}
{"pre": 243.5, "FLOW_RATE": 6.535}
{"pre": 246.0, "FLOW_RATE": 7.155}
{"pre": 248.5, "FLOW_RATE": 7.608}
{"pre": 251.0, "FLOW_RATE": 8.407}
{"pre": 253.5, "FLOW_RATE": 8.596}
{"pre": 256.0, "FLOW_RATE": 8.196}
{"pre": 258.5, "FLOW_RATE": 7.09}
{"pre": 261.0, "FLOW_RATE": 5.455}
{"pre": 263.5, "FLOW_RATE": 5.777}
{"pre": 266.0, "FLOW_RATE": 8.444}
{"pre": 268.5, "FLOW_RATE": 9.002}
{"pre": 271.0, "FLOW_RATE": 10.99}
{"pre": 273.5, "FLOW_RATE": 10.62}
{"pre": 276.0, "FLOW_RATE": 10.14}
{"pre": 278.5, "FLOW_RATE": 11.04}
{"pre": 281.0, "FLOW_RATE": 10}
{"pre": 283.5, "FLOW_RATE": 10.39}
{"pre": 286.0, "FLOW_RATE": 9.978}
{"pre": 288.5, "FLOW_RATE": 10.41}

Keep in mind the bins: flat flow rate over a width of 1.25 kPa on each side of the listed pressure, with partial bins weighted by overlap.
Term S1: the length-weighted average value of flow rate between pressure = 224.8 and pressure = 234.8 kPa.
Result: 6.82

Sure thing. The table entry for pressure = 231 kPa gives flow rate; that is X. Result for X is 6.664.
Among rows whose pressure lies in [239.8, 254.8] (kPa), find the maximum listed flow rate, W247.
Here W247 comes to 8.596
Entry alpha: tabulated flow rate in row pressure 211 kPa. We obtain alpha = 8.41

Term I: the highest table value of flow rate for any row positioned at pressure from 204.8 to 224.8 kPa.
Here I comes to 8.8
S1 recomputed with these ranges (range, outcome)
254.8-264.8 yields 6.63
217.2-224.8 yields 7.75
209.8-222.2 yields 7.94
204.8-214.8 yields 8.31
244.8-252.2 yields 7.72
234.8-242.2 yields 5.75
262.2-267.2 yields 7.08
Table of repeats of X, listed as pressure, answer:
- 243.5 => 6.535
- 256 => 8.196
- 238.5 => 5.541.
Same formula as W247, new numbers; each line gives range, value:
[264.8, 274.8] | 10.99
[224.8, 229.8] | 7.186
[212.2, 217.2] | 7.853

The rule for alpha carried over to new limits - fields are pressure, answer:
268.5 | 9.002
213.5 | 7.853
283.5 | 10.39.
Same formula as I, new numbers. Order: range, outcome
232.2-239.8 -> 6.406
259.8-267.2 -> 8.444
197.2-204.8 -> 10.28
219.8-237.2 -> 7.88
